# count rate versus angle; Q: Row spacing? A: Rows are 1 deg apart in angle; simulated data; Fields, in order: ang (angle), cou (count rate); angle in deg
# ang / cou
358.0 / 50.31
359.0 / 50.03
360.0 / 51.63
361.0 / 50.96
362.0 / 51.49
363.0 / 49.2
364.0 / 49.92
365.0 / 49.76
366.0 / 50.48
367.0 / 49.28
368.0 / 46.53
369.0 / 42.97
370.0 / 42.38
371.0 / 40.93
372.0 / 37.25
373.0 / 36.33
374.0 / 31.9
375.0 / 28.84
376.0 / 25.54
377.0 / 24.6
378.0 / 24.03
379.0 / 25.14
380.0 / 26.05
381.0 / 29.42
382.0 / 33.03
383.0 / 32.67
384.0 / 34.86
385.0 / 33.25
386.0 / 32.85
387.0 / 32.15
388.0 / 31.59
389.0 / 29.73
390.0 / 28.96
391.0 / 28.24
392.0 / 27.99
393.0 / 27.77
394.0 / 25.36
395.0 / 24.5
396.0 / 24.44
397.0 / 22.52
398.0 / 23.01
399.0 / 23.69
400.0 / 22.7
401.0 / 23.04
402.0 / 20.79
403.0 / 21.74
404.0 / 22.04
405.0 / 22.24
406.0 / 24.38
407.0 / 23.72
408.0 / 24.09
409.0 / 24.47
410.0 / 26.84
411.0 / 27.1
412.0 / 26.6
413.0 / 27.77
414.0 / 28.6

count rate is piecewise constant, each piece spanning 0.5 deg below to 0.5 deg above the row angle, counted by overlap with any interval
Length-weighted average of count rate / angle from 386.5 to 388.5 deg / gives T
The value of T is 31.9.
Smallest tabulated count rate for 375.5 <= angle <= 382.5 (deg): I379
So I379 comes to 24.03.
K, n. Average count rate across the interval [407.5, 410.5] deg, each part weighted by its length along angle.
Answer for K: 25.1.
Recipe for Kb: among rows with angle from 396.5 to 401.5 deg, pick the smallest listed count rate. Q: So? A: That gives 22.52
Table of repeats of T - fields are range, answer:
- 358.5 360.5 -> 50.8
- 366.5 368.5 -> 47.9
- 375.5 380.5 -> 25.1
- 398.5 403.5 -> 22.4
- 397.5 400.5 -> 23.1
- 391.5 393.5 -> 27.9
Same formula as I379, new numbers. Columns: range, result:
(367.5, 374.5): 31.9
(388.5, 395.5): 24.5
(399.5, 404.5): 20.79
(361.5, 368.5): 46.53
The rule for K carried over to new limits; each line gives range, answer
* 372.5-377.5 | 29.4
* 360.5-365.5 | 50.3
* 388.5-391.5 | 29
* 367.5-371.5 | 43.2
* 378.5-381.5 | 26.9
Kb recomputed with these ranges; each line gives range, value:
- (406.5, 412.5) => 23.72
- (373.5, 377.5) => 24.6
